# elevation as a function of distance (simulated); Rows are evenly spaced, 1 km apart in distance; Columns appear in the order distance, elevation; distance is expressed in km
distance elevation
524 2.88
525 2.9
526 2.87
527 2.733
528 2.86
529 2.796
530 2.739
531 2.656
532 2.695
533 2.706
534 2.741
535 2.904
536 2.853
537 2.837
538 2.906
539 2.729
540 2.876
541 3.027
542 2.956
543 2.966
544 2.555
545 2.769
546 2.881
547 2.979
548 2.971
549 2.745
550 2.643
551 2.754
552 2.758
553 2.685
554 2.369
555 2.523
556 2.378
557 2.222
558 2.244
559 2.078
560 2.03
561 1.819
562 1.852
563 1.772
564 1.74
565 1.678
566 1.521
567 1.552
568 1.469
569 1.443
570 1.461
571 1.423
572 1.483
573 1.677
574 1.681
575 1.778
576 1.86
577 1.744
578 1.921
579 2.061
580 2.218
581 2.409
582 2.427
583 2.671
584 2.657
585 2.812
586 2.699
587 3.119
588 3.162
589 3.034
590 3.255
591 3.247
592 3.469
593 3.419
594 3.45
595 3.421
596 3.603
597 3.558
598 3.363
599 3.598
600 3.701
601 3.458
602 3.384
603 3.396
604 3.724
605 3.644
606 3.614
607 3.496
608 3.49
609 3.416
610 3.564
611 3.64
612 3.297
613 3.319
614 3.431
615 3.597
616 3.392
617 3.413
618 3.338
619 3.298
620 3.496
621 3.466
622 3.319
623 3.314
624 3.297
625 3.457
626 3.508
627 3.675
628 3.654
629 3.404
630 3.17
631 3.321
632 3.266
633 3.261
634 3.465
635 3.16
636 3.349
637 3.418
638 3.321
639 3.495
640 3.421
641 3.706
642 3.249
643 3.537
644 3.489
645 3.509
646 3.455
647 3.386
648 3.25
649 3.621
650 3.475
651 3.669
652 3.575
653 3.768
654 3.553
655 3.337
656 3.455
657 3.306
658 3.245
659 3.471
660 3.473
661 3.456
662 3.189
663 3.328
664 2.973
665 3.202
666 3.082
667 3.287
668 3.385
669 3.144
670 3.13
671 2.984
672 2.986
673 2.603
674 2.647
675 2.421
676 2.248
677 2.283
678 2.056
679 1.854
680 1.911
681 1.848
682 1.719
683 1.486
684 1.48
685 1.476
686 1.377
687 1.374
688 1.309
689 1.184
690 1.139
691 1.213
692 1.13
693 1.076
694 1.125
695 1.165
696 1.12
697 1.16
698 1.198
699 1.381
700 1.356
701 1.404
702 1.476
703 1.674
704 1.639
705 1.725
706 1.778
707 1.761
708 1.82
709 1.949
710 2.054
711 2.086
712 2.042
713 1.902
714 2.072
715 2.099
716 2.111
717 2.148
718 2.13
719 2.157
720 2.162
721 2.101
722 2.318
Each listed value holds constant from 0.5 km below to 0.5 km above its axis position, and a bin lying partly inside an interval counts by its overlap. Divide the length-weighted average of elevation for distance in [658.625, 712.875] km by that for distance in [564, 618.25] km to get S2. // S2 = 0.7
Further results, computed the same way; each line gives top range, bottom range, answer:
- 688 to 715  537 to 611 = 0.58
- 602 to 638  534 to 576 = 1.50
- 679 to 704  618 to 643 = 0.41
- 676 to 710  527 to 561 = 0.57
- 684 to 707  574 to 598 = 0.49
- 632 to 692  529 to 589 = 1.20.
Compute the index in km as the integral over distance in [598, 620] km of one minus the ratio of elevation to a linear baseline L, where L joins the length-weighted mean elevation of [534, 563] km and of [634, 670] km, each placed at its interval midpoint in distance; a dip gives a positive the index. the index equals -3.0 km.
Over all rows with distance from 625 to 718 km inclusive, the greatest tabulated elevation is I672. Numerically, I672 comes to 3.768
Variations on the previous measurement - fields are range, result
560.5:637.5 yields 3.724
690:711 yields 2.086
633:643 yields 3.706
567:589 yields 3.162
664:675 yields 3.385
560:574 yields 2.03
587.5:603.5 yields 3.701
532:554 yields 3.027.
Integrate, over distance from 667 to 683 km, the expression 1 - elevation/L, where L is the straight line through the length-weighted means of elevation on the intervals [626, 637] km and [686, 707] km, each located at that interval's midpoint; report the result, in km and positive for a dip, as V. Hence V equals -3.4 km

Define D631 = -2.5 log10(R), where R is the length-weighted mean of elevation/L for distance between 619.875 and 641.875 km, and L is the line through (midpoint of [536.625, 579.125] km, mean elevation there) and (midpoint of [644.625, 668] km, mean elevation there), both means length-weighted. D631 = -0.10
